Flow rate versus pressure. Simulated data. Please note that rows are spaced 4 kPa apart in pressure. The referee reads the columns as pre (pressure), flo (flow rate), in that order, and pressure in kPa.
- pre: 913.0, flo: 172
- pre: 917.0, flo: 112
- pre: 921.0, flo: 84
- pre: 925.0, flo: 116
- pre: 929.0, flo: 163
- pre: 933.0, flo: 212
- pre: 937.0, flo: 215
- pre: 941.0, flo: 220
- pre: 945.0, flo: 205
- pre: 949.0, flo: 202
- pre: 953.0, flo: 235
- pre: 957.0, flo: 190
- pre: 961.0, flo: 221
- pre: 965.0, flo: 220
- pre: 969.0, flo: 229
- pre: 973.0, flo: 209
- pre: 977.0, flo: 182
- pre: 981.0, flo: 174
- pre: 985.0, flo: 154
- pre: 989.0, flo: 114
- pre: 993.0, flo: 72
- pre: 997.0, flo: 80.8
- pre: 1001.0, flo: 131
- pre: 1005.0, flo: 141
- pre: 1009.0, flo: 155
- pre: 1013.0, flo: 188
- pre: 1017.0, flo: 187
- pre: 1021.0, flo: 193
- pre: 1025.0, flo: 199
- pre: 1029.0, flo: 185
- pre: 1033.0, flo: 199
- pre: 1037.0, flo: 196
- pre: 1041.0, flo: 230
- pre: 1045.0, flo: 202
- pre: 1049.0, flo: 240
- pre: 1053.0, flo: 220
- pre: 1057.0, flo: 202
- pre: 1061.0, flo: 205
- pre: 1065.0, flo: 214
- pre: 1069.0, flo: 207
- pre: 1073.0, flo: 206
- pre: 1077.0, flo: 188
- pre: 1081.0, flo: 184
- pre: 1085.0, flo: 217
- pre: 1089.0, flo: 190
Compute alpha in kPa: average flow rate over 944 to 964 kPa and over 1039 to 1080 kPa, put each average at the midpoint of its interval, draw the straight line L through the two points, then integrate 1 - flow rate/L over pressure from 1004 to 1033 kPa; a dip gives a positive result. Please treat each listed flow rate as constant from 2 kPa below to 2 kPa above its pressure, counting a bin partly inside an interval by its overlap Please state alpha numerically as 4.12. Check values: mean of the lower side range 211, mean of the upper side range 211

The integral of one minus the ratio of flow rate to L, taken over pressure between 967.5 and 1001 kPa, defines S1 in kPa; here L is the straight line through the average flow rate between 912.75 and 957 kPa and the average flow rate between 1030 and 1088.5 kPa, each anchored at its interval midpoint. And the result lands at 6.9 kPa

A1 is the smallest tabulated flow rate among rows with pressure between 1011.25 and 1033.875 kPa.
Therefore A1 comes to 185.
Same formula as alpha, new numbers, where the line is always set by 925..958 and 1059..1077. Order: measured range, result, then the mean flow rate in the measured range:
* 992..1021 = 8.7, 143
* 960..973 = -1.3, 221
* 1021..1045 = 0.4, 201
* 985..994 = 4.2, 109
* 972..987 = 1.8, 178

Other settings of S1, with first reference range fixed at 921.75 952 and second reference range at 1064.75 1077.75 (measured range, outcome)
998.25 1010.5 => 3.6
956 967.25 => -1.3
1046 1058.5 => -1.1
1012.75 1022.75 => 0.4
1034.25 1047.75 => -0.7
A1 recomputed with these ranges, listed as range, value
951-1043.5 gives 72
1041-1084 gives 184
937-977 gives 182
